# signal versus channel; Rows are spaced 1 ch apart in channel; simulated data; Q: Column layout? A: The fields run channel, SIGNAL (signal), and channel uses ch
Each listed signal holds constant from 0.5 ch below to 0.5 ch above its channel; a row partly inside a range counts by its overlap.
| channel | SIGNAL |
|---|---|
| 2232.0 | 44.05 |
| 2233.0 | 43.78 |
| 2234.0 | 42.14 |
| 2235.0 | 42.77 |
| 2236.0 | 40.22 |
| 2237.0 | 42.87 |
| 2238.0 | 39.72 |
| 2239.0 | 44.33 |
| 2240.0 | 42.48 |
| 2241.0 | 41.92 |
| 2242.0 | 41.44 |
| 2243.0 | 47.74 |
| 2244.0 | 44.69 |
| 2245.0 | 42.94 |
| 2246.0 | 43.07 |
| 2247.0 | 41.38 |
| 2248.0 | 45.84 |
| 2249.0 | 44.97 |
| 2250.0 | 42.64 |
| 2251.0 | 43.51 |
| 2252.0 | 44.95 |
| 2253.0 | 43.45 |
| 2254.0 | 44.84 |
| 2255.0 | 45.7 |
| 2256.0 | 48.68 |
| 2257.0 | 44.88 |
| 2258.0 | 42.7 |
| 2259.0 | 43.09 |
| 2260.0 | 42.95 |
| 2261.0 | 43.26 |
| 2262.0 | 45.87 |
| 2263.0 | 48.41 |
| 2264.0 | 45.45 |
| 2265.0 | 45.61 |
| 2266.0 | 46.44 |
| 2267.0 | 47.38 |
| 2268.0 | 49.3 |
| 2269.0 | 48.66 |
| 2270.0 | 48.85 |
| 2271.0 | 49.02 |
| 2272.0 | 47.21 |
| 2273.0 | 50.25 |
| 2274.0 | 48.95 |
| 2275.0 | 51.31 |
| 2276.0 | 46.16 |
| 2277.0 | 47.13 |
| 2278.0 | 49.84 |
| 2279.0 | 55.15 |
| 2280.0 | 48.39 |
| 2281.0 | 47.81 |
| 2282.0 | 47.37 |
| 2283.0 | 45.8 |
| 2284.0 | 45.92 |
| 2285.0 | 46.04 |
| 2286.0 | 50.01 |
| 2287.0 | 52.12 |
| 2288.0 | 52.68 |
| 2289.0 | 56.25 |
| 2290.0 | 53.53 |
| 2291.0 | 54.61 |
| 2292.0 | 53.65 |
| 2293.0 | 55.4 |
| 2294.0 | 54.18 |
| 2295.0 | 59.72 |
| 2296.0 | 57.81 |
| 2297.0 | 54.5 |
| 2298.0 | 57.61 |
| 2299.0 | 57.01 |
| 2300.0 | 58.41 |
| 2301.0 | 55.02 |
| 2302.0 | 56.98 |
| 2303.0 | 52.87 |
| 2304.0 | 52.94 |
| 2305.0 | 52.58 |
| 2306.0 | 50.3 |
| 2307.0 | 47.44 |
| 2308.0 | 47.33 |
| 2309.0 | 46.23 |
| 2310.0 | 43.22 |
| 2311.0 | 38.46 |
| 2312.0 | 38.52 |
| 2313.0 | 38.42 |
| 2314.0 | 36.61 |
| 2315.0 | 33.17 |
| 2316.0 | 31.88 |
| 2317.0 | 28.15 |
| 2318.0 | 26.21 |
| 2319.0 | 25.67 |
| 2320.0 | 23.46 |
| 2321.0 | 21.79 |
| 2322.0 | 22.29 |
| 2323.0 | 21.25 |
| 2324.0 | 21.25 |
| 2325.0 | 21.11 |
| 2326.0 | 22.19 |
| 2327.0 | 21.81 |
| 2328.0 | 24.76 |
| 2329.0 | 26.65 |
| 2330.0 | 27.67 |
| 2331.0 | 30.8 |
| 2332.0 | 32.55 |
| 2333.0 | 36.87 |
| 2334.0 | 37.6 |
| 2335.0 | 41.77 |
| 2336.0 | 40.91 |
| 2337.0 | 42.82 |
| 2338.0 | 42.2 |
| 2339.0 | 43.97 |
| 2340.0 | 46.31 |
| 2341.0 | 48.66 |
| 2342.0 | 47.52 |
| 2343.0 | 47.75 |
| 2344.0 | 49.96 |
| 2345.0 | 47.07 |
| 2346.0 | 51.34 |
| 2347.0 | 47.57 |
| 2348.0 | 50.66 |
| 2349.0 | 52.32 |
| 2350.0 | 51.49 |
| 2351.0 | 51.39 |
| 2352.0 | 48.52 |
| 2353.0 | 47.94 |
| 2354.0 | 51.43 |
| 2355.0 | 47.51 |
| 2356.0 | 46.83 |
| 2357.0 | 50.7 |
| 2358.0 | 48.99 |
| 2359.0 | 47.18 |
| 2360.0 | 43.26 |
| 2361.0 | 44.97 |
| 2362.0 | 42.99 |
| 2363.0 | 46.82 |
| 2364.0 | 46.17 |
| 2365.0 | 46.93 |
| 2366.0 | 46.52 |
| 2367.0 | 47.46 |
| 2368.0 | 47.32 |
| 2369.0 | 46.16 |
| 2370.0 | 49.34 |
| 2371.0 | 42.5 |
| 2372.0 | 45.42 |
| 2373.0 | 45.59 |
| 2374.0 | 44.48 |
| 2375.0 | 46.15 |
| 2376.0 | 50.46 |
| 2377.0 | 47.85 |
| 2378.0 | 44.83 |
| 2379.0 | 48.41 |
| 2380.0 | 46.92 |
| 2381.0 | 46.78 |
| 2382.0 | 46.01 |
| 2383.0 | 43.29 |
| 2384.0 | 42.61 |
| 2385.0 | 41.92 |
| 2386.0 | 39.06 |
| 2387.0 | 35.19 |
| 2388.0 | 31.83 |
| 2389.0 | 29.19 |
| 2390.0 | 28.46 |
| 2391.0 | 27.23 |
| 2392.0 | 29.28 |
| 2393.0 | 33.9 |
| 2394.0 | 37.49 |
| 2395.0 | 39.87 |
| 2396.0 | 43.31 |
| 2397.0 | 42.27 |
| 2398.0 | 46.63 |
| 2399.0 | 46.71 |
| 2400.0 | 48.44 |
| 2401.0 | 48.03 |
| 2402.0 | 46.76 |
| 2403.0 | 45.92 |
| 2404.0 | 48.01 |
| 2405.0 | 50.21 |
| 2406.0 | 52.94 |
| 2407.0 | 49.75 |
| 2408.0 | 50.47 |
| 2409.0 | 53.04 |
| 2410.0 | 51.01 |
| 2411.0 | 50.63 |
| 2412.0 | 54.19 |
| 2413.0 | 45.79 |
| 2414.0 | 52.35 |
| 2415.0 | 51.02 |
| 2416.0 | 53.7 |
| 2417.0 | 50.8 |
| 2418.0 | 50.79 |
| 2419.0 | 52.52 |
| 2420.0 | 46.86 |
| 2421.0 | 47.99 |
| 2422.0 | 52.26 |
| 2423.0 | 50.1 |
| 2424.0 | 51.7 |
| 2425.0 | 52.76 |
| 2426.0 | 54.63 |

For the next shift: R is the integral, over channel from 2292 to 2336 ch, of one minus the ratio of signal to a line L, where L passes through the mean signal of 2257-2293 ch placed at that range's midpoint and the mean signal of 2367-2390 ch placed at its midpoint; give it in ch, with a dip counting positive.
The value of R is 6.9 ch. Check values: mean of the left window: 48.5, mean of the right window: 43.4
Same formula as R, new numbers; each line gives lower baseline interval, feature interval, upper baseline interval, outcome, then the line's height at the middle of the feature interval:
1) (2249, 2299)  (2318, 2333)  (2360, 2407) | 6.91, 46.4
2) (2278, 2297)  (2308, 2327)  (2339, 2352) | 7.64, 50.5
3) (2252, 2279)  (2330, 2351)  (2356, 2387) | 0.82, 46.1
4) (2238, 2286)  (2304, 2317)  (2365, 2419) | 1.07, 45.7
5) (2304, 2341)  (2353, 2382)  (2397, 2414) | -2.93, 42.6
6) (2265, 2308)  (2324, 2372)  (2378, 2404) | 2.19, 45.2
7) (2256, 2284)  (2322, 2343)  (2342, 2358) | 6.44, 49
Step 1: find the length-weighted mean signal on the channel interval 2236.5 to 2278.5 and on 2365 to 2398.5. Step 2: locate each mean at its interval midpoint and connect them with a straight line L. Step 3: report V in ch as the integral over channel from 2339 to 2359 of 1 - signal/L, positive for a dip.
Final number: -2.8 ch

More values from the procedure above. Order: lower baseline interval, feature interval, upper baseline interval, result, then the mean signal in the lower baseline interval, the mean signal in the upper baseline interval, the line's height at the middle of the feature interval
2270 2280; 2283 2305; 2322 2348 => -4.2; 49.4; 36.9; 45.4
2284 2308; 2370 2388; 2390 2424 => 1.6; 53.7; 46.8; 48.5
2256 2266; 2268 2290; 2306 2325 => -4.5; 45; 33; 41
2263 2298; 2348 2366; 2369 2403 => -1.4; 50.4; 42.1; 44.4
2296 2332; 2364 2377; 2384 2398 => -3.6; 37.8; 36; 36.5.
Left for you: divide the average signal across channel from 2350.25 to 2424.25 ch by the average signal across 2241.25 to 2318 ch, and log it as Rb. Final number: 0.97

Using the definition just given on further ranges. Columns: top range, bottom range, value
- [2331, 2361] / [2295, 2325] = 1.12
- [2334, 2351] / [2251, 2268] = 1.03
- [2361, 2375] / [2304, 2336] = 1.38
